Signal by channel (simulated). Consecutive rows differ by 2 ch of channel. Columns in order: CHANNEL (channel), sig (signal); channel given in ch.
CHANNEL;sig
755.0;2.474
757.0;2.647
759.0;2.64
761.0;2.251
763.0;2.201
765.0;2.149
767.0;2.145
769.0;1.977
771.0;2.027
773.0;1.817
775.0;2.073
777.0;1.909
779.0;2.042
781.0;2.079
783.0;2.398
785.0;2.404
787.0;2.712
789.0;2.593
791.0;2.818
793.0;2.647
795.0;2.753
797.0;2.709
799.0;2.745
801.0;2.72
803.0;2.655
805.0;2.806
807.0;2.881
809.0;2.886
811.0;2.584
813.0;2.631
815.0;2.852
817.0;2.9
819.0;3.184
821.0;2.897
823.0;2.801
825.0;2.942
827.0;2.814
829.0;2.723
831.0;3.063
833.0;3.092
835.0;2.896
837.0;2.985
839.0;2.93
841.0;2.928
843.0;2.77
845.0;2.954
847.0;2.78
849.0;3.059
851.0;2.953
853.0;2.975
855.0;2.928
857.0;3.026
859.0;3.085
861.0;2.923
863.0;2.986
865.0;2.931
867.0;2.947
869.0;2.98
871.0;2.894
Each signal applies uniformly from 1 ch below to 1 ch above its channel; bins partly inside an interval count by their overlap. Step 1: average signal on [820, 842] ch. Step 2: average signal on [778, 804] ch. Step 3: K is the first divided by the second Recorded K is 1.14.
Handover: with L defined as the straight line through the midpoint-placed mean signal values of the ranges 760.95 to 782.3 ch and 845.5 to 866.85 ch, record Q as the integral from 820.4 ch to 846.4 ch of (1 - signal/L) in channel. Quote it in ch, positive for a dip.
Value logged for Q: -1.8 ch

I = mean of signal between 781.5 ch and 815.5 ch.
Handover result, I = 2.68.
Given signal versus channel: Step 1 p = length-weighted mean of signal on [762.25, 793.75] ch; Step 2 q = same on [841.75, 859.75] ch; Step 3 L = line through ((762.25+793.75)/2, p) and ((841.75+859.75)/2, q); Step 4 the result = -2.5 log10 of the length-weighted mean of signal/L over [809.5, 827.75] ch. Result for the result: -0.08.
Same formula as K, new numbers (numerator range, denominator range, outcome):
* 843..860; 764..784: 1.43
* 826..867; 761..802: 1.25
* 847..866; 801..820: 1.06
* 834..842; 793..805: 1.08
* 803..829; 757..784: 1.32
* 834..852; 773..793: 1.25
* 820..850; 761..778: 1.42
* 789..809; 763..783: 1.34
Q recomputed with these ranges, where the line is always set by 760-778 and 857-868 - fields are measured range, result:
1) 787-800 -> -2.3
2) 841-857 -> -0.4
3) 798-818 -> -2.6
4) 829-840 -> -1.1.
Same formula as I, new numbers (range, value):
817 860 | 2.94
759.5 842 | 2.6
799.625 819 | 2.79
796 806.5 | 2.73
